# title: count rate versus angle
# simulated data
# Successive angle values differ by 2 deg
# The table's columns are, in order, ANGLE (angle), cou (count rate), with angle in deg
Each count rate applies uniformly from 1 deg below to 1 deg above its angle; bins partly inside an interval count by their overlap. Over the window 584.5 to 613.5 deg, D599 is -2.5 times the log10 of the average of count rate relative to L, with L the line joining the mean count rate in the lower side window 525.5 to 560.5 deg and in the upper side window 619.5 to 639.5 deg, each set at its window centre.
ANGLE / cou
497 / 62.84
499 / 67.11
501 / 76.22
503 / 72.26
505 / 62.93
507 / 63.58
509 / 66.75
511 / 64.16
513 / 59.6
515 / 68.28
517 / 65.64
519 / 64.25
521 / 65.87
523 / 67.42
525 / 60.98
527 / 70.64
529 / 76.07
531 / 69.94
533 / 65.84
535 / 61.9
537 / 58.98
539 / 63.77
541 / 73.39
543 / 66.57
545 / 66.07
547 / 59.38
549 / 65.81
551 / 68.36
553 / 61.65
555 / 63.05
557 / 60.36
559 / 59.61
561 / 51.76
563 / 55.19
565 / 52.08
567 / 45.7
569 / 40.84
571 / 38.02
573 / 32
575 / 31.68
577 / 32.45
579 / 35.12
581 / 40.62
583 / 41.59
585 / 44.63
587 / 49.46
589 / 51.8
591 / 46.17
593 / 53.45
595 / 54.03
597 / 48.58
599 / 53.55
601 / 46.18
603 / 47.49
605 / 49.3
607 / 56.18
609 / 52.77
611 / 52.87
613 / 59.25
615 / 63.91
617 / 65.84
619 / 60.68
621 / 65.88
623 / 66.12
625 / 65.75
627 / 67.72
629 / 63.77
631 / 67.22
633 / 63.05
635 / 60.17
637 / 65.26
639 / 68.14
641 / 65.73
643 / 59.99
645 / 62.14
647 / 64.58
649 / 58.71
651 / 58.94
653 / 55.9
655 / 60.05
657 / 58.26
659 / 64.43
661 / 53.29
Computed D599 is 0.27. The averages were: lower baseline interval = 65.1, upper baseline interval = 65.1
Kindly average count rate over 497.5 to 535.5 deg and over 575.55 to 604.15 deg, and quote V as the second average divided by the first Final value 0.69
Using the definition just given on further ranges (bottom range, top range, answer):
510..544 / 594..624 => 0.85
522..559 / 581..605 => 0.74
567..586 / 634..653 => 1.64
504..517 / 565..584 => 0.60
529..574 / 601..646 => 1.04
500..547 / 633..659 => 0.93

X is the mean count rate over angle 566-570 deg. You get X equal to 43.3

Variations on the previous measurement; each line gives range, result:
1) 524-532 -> 69.4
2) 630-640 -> 64.8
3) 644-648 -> 63.4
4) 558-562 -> 55.7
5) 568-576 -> 35.6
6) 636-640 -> 66.7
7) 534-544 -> 64.9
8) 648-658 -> 58.4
